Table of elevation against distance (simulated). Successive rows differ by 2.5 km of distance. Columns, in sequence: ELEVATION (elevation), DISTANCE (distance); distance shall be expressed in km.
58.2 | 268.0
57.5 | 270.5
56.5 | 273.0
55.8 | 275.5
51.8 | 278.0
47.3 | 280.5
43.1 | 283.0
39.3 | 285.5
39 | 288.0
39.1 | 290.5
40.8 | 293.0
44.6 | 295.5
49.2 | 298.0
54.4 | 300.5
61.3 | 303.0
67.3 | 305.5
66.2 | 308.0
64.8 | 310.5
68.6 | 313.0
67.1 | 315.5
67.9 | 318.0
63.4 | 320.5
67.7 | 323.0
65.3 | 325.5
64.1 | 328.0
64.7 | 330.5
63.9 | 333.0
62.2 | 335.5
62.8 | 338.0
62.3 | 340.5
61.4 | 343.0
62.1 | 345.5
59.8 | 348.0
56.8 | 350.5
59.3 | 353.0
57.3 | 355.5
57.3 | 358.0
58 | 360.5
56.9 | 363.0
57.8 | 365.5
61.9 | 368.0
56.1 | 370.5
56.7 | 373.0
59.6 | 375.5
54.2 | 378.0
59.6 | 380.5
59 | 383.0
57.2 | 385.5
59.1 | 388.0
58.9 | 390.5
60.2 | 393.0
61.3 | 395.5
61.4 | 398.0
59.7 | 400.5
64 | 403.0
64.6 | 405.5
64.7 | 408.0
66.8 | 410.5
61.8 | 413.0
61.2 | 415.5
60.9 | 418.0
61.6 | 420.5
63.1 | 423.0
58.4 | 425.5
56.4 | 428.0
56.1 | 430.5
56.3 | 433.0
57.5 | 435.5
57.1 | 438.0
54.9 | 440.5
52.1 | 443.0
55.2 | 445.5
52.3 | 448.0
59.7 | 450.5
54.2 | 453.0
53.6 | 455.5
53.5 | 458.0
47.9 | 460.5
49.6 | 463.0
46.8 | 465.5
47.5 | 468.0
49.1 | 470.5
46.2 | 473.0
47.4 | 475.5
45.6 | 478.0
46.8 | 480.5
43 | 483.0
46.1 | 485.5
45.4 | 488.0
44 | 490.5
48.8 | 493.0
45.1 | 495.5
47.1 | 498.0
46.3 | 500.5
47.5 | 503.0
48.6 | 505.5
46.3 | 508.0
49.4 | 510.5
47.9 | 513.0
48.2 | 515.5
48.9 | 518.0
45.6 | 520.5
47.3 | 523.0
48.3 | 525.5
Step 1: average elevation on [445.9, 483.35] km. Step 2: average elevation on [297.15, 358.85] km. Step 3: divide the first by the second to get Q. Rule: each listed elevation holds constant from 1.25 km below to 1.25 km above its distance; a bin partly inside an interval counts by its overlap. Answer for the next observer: 0.80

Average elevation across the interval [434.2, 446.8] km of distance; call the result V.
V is 55.4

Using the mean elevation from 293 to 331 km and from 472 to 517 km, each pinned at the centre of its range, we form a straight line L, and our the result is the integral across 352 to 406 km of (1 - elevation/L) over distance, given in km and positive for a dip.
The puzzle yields -2.8 km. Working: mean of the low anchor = 61.7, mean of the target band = 59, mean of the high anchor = 46.7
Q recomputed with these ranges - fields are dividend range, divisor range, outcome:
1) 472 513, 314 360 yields 0.74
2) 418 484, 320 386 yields 0.88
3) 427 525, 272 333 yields 0.88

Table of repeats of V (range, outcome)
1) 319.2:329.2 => 65.1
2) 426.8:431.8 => 56.2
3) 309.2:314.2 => 66.7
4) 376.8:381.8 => 56.9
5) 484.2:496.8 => 45.9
